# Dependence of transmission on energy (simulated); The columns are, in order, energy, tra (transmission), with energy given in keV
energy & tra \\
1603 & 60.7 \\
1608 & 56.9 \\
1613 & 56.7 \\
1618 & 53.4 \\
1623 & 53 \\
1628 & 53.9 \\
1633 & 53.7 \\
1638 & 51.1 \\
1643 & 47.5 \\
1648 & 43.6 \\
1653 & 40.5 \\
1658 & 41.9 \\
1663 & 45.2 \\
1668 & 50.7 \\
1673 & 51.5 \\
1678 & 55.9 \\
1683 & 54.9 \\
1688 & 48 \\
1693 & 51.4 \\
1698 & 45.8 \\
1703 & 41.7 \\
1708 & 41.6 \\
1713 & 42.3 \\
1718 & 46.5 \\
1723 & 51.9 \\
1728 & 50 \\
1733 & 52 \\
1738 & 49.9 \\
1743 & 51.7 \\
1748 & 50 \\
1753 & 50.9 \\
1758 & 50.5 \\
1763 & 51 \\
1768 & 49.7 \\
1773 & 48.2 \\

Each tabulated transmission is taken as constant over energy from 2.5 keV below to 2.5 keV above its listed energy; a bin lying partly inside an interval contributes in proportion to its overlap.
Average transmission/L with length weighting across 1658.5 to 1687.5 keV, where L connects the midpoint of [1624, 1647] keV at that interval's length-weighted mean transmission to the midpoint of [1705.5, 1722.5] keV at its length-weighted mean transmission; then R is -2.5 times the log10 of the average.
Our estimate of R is -0.06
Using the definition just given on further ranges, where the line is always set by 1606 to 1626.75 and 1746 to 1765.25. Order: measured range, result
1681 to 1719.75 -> 0.13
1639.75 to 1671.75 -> 0.18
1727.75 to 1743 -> 0.01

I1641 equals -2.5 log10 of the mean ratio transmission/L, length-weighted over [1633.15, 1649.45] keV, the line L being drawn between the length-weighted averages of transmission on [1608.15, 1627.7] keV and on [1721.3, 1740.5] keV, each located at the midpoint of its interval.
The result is 0.11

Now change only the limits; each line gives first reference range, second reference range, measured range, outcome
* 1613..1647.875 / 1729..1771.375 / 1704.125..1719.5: 0.18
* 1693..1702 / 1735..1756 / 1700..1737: 0.04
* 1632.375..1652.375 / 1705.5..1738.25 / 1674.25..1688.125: -0.13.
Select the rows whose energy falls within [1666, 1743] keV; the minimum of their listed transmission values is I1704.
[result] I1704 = 41.6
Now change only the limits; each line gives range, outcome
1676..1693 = 48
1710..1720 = 42.3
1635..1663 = 40.5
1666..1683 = 50.7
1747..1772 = 49.7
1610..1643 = 47.5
